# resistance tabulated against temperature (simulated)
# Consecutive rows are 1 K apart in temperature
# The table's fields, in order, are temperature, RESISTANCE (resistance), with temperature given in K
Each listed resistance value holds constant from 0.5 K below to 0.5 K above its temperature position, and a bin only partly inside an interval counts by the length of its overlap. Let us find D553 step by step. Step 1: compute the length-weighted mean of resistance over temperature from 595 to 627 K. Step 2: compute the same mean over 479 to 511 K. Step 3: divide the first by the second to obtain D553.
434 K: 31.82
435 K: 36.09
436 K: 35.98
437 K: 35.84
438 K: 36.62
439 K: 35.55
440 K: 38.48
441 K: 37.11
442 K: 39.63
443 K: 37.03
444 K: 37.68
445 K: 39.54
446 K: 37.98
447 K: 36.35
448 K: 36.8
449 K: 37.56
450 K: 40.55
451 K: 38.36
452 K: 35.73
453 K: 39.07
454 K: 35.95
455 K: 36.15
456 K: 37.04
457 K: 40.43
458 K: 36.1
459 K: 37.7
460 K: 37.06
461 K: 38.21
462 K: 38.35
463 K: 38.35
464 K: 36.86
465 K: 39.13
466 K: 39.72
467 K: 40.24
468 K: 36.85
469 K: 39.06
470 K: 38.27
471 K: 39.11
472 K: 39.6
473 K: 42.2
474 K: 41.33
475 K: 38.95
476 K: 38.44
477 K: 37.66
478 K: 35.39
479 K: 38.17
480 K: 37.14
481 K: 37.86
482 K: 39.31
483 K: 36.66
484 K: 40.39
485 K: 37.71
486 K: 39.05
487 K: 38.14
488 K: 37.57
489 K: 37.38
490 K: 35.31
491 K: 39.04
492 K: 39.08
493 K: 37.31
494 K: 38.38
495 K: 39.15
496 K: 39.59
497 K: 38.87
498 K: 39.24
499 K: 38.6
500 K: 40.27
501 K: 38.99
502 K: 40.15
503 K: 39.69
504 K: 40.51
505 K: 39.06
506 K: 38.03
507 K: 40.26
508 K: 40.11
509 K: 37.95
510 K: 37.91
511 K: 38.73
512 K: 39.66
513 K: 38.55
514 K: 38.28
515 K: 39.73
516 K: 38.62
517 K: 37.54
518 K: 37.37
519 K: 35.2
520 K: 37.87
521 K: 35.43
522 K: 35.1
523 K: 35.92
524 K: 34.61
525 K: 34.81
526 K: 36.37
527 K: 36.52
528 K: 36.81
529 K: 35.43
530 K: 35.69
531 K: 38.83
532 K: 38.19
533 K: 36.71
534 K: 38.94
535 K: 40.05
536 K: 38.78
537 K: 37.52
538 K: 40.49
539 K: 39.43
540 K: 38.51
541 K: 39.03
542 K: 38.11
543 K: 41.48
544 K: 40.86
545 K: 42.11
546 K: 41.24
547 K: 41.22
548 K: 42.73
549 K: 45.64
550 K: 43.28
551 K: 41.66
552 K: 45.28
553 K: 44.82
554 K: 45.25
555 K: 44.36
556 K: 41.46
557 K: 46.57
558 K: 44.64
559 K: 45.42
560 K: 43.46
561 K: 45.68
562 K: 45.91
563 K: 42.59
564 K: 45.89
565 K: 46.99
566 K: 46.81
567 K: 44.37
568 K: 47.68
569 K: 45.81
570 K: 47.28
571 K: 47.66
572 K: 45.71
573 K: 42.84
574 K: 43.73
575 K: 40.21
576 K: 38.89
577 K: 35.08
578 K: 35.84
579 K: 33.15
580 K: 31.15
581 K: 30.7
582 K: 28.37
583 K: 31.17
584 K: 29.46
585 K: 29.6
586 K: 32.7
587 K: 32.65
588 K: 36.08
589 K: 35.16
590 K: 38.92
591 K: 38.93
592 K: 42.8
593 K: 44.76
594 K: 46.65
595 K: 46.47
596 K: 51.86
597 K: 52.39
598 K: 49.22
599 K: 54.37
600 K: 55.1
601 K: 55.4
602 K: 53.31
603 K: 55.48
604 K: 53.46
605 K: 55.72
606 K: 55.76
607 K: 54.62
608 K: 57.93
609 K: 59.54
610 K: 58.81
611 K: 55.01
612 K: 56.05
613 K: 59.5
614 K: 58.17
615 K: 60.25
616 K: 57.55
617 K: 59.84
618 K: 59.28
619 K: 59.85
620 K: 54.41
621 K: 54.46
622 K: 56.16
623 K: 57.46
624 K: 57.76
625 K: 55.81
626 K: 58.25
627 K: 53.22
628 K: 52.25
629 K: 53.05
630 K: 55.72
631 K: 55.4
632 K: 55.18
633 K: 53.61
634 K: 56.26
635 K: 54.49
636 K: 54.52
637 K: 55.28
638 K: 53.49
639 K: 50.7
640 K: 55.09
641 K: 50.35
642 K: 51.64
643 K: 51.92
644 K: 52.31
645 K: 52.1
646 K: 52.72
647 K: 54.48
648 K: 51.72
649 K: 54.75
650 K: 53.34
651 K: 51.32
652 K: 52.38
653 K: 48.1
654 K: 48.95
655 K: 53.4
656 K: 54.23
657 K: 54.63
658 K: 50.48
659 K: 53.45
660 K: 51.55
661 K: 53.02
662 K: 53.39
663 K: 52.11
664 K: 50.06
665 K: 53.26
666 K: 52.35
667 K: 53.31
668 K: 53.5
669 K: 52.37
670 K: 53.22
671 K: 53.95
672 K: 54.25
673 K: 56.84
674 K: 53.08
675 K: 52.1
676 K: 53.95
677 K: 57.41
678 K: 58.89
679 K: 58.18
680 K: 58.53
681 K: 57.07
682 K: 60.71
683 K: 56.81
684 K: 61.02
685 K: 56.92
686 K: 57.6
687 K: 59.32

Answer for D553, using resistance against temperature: 1.4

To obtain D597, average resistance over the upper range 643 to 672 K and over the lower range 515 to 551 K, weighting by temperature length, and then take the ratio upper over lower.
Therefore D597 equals 1.4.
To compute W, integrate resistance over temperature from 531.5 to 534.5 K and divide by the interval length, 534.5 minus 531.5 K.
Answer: 37.9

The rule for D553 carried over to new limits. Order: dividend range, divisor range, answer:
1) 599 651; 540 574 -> 1.26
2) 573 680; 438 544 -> 1.33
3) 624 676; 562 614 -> 1.18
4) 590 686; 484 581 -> 1.35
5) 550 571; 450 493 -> 1.18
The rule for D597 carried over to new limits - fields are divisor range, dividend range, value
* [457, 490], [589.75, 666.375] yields 1.40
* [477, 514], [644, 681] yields 1.38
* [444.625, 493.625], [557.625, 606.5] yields 1.14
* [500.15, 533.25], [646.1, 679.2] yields 1.41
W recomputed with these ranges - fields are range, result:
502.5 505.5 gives 39.8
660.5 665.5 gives 52.4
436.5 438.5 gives 36.2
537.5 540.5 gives 39.5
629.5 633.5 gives 55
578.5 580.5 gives 32.1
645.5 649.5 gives 53.4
